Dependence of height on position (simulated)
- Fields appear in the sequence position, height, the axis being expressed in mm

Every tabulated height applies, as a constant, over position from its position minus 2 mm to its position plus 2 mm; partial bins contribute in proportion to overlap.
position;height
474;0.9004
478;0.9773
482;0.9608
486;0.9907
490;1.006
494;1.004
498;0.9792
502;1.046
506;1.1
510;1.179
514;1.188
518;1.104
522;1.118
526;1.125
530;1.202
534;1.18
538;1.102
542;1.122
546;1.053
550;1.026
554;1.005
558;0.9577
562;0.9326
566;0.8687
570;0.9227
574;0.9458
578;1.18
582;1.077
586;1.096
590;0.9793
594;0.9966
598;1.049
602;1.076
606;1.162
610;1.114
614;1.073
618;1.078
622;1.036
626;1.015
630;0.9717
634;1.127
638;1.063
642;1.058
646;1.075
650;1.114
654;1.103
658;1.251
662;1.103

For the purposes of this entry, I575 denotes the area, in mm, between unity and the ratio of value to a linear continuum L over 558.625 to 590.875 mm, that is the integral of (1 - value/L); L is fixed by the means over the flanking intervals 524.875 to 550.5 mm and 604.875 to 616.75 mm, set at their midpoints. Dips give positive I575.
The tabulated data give 3.4 mm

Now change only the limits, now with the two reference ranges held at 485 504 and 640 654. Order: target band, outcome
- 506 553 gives -4.57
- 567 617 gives 0.20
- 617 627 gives 0.28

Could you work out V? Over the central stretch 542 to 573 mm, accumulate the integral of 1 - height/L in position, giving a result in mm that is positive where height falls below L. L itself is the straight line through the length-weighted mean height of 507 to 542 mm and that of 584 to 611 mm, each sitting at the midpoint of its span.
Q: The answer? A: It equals 3.8 mm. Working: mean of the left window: 1.15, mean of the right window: 1.07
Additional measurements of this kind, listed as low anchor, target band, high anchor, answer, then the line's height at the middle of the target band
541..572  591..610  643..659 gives -0.4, 1.05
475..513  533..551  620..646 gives -1.1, 1.03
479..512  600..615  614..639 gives -0.9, 1.05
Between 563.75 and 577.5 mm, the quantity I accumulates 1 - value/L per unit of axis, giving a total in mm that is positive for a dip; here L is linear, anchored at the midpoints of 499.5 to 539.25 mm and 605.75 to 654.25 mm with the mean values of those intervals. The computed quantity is 2.02 mm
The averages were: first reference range 1.13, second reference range 1.07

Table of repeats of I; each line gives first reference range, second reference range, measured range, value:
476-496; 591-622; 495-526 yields -2.93 mm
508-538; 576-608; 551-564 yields 1.70 mm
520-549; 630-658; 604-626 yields 0.32 mm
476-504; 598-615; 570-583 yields 0.36 mm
